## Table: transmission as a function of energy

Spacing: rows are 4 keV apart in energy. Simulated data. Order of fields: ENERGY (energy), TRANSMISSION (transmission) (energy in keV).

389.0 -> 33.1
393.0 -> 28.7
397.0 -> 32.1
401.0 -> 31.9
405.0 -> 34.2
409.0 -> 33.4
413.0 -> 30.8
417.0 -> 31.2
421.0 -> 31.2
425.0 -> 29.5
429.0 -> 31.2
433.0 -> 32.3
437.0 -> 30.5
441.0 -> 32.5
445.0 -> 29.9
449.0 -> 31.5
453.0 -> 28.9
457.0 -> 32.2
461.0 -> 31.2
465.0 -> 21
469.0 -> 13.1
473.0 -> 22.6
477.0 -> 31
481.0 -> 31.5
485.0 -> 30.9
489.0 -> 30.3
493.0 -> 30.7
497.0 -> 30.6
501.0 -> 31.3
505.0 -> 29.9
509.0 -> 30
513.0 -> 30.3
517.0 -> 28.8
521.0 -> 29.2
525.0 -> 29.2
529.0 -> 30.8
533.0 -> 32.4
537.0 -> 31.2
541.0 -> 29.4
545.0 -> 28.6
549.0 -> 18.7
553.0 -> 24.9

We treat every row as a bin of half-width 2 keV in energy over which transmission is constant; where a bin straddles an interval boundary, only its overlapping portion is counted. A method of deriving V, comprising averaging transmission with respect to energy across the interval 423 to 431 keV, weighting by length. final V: 30.4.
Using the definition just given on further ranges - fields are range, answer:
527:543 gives 30.9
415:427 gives 30.6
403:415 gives 32.8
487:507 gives 30.6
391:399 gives 30.4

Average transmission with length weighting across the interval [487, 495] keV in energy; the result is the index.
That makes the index 30.5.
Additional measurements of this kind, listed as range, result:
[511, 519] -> 29.6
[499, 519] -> 30.1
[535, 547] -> 29.7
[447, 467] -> 29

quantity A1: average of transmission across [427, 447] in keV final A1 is 31.3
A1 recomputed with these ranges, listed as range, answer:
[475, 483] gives 31.2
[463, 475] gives 18.9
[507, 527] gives 29.5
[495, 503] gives 31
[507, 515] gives 30.1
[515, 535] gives 30.1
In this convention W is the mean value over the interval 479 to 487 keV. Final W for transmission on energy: 31.2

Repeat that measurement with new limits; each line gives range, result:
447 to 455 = 30.2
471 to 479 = 26.8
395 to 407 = 32.7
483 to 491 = 30.6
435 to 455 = 30.7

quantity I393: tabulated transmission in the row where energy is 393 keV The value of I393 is 28.7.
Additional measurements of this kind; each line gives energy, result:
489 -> 30.3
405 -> 34.2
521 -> 29.2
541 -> 29.4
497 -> 30.6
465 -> 21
